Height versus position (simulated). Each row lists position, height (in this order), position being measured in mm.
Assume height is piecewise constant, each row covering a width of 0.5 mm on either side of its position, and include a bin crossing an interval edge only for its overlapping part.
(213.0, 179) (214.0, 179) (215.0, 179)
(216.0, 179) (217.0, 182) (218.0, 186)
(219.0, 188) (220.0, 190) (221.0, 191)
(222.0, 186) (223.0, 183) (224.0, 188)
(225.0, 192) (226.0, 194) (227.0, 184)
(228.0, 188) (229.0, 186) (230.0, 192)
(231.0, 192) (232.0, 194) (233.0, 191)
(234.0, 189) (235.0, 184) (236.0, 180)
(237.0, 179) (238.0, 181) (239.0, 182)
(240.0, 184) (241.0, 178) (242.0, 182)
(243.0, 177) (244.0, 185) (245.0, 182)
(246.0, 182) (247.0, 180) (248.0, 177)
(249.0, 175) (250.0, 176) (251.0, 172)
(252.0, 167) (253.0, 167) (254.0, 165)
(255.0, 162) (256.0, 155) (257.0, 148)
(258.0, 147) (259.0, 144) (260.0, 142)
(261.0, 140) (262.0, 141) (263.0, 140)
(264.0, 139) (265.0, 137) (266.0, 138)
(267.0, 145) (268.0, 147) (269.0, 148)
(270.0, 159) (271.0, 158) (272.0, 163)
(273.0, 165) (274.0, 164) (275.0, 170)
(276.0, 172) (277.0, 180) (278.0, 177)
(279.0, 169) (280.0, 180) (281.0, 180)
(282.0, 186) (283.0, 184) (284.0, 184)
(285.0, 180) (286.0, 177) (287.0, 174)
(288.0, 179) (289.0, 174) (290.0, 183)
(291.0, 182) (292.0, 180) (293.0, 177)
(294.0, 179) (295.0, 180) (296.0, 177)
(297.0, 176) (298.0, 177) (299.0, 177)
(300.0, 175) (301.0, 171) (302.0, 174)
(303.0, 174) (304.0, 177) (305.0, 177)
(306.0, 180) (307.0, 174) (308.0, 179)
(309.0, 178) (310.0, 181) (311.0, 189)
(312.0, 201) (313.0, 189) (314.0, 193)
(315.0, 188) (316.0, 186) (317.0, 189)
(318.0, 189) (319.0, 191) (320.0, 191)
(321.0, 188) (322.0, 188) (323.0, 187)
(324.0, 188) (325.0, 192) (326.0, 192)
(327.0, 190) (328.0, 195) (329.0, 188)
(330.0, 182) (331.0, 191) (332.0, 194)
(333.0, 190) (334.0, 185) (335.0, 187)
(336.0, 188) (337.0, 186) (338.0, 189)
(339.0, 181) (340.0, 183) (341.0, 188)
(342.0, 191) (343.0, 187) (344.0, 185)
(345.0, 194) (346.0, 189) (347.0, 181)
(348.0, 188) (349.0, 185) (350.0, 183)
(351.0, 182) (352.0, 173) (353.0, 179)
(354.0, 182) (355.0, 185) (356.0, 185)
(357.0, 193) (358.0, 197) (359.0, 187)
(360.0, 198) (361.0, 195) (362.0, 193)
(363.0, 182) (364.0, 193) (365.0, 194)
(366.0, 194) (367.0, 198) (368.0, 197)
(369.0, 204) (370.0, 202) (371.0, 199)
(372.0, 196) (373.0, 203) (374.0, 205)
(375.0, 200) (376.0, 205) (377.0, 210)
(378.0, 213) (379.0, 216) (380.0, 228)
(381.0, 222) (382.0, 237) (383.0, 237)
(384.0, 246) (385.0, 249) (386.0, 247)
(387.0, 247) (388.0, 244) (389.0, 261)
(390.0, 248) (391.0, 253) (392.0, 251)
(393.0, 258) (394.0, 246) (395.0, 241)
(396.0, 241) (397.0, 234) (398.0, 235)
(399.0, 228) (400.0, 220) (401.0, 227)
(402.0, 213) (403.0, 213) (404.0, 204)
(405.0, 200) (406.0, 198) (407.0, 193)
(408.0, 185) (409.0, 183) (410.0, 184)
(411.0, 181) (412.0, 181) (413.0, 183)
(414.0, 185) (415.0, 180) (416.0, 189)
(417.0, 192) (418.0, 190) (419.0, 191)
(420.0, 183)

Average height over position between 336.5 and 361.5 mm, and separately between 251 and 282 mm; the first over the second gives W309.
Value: 1.18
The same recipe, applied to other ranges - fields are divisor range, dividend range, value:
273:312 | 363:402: 1.26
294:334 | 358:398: 1.19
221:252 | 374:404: 1.27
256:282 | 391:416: 1.35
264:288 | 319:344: 1.13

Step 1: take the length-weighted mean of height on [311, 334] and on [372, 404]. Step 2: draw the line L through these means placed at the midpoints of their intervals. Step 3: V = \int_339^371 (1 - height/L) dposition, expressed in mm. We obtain 3.2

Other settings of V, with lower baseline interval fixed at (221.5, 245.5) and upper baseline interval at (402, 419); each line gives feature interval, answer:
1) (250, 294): 5.3 mm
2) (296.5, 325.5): 0.7 mm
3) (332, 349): 0.1 mm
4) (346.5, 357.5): 0.3 mm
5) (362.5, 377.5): -0.7 mm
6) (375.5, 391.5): -3.8 mm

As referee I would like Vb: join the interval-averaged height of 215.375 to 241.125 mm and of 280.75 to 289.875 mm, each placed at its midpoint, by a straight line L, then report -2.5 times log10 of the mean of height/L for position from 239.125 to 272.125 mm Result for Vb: 0.14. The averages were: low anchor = 186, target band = 161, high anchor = 180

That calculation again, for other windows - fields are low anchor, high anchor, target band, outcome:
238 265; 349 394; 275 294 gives -0.01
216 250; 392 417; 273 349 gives 0.07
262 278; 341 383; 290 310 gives -0.05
